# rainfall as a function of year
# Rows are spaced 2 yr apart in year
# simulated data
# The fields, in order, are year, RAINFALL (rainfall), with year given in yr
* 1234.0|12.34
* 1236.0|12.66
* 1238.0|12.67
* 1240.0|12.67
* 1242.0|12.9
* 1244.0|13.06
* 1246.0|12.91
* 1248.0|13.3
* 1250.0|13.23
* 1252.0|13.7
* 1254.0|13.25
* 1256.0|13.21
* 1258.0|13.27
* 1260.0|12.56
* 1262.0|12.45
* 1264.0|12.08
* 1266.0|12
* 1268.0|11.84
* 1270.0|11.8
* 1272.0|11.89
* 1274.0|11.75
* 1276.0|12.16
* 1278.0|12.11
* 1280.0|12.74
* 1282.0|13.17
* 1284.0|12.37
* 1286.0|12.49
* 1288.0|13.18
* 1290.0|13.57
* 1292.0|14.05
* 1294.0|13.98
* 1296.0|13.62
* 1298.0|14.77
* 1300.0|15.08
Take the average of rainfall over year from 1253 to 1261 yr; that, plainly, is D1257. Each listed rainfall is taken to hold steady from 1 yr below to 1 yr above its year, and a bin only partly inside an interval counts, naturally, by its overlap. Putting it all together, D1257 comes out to 13.1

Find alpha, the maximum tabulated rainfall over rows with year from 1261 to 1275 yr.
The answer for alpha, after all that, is 12.45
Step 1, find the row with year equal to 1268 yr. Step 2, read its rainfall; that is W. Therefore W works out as 11.84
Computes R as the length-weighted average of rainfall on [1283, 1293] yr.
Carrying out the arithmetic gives 13.1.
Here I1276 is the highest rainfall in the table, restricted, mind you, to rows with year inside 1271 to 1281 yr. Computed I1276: 12.74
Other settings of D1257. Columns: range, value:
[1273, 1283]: 12.4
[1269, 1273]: 11.8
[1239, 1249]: 13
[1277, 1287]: 12.6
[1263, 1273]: 11.9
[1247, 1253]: 13.4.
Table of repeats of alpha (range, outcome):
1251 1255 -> 13.7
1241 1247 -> 13.06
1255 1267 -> 13.27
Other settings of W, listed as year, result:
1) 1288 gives 13.18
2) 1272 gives 11.89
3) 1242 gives 12.9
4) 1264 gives 12.08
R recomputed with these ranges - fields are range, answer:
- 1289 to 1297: 13.8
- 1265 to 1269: 11.9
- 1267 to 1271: 11.8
